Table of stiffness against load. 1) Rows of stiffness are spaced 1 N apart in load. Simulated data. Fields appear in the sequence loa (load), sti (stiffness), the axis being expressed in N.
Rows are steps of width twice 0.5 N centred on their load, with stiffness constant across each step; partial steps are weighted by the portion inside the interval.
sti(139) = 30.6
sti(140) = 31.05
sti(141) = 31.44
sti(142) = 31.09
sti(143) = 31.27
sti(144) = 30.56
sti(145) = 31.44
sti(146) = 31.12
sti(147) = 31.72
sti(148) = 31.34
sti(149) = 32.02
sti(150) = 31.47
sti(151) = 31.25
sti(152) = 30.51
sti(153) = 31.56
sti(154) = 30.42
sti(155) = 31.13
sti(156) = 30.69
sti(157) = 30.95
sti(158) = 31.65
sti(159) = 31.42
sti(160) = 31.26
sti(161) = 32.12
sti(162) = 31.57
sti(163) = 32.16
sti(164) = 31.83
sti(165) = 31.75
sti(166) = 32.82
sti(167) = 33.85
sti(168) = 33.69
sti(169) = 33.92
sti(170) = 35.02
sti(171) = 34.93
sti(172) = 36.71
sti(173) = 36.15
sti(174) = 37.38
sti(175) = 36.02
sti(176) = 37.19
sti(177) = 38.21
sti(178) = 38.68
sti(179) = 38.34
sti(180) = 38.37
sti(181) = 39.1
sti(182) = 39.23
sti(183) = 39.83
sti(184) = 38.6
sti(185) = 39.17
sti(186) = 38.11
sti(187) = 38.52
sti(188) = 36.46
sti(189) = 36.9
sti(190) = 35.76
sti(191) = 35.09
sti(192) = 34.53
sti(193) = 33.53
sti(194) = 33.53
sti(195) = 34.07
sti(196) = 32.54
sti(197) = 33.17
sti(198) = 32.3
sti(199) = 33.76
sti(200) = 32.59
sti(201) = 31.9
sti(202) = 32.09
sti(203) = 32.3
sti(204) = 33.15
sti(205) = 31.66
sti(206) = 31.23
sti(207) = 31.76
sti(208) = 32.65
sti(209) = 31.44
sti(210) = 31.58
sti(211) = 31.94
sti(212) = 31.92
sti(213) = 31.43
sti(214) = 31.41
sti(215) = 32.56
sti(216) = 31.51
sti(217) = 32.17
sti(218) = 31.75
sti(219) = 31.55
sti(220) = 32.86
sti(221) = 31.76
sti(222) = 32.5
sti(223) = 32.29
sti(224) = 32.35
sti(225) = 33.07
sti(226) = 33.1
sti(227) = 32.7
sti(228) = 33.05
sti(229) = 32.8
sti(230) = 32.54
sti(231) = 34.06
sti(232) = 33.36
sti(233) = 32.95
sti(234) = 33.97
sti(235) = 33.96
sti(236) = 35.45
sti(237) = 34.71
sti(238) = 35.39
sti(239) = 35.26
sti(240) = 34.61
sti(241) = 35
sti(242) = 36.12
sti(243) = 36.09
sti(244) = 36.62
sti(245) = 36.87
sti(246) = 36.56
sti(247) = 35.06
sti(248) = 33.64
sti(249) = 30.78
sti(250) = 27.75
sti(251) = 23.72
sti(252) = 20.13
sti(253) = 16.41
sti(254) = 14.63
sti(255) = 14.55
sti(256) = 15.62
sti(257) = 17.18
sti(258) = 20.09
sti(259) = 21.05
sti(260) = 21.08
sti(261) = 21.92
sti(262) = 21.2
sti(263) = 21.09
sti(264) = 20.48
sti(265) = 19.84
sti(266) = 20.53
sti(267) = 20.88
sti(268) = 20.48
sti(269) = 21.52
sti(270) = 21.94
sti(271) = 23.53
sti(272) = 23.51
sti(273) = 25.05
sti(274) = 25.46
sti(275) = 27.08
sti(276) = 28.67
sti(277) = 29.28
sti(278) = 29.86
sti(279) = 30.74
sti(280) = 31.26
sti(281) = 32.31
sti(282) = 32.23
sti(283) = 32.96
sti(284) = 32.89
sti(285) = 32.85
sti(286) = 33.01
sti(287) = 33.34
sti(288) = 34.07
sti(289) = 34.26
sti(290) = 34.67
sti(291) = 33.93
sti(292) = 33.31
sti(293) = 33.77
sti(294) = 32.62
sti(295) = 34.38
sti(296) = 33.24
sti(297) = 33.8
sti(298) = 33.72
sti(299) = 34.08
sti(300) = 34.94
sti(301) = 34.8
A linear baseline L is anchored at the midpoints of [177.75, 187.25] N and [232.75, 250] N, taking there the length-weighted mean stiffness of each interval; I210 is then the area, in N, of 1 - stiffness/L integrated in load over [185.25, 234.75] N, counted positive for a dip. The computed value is 5.1 N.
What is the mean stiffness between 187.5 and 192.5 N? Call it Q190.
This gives 35.7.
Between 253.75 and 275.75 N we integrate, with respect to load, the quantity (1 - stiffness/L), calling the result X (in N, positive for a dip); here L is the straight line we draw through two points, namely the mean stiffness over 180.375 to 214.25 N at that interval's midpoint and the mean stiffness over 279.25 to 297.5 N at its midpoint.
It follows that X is 8.2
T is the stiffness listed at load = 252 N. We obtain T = 20.13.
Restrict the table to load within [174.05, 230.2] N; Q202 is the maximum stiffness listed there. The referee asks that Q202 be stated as 39.83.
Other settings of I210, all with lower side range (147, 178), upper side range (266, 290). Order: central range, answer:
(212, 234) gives -1.3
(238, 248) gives -1.9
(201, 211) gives -0.2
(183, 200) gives -1.8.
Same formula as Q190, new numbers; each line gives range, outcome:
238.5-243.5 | 35.4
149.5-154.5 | 31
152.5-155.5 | 31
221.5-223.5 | 32.4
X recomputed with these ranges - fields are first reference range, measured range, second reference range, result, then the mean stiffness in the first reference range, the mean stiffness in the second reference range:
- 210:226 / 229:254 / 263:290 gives -1.5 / 32.1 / 27.6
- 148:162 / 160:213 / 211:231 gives -4.7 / 31.3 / 32.3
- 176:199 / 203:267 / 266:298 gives 7.1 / 36.5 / 29.8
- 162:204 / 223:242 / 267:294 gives -0.8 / 35.3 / 29.6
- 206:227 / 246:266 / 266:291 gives 5.2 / 32.1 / 28.8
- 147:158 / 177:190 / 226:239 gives -2.5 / 31.2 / 33.8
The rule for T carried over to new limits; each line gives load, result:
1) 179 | 38.34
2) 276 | 28.67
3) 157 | 30.95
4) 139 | 30.6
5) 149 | 32.02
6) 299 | 34.08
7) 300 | 34.94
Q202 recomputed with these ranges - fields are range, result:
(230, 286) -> 36.87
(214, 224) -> 32.86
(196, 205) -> 33.76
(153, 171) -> 35.02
